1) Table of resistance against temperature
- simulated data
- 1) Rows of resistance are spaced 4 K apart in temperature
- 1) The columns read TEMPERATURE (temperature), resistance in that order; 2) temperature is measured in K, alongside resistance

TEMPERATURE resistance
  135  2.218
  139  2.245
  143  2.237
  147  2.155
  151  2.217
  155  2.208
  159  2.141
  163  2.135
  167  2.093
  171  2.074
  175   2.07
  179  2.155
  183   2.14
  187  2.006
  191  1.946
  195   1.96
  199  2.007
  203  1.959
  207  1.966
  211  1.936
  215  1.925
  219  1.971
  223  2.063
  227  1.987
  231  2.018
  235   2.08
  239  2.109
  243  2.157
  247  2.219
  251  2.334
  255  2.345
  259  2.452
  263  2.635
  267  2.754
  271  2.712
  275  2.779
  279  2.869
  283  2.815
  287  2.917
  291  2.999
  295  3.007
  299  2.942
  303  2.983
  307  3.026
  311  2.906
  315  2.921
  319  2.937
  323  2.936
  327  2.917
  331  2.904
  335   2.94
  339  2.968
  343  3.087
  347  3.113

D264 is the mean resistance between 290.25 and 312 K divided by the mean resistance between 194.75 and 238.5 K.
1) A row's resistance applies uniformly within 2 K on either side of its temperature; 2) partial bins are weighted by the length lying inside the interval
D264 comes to 1.49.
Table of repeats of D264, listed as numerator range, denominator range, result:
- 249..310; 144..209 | 1.33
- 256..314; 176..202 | 1.39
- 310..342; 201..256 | 1.42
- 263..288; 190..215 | 1.42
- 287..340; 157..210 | 1.44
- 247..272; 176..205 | 1.24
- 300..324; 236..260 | 1.31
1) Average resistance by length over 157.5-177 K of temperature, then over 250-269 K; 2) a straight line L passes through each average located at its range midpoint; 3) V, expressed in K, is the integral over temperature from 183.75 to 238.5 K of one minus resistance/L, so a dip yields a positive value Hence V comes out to 7.21 K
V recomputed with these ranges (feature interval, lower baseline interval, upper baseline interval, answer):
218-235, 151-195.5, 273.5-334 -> 2.9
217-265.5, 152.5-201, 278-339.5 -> 5.8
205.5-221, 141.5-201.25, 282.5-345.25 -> 2.7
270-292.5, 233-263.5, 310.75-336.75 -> -2.6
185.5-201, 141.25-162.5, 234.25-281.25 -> 2.1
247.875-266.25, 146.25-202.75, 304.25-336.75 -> 0.9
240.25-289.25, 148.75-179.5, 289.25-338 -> 2.1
